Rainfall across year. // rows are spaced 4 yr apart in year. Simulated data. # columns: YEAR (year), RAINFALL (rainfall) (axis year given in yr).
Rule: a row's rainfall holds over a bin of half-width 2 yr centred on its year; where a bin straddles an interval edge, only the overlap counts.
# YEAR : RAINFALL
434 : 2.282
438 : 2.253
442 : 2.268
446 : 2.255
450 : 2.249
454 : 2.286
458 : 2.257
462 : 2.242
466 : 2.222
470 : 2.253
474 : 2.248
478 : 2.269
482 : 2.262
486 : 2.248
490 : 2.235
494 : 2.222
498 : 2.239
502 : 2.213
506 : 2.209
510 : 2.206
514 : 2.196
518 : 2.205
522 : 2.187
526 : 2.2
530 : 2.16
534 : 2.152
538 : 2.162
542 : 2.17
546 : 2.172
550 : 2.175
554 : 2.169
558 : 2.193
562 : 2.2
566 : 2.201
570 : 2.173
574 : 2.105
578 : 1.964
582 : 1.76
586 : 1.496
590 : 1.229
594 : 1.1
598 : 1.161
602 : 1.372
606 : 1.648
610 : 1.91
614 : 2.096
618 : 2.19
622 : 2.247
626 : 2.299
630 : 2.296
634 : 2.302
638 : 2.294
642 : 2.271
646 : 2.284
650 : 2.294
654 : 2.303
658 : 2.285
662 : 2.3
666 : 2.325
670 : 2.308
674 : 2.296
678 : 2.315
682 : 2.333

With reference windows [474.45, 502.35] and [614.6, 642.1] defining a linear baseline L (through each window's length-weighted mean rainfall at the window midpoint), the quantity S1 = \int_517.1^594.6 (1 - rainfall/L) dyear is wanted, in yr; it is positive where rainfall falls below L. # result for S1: 7.9 yr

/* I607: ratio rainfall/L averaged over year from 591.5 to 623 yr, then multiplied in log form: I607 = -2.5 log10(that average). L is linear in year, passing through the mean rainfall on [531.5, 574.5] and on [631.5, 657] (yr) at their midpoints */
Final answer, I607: 0.31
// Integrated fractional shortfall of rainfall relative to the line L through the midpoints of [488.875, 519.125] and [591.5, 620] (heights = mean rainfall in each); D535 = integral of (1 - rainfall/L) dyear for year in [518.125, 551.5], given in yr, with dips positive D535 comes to -2.2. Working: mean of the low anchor 2.22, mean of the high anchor 1.63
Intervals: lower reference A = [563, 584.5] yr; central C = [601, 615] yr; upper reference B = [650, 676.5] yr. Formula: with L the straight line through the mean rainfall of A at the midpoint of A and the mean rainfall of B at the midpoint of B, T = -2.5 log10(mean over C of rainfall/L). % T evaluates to 0.21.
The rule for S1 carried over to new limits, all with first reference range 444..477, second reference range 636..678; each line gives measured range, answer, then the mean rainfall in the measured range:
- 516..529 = 0.41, 2.19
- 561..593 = 5.92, 1.86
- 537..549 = 0.54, 2.17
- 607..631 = 1.49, 2.15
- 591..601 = 4.90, 1.16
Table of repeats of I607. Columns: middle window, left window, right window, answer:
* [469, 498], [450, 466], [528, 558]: -0.01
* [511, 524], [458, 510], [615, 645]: 0.02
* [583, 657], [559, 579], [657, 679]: 0.15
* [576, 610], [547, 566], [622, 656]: 0.44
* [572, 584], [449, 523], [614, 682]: 0.17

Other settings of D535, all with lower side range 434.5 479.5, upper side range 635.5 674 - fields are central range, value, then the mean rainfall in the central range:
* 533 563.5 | 1.34 yr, 2.17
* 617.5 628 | 0.17 yr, 2.25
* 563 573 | 0.43 yr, 2.18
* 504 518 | 0.39 yr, 2.2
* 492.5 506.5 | 0.26 yr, 2.22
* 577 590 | 3.63 yr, 1.64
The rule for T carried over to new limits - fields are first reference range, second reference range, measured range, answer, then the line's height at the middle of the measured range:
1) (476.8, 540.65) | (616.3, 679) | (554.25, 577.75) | 0.04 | 2.24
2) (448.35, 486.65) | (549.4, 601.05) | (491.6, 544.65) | -0.07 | 2.05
